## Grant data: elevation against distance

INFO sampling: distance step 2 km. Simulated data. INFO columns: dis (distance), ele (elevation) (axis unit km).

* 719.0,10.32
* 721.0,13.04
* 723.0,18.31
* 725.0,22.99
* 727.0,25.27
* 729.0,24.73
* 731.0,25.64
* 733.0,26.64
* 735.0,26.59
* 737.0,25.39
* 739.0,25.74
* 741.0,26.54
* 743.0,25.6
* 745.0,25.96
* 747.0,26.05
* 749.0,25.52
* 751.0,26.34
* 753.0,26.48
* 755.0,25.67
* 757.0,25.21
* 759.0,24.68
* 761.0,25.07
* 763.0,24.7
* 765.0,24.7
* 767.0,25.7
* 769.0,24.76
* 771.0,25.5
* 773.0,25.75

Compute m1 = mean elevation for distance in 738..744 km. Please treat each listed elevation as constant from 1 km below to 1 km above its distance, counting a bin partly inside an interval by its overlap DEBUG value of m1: 26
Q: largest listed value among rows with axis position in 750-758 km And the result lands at 26.48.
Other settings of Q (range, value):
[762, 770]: 25.7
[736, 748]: 26.54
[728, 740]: 26.64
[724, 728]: 25.27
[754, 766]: 25.67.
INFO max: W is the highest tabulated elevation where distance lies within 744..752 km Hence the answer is 26.34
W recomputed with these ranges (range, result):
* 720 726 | 22.99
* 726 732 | 25.64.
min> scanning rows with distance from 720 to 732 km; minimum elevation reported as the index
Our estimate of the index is 13.04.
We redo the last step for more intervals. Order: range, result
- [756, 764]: 24.68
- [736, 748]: 25.39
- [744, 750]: 25.52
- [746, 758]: 25.21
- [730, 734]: 25.64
